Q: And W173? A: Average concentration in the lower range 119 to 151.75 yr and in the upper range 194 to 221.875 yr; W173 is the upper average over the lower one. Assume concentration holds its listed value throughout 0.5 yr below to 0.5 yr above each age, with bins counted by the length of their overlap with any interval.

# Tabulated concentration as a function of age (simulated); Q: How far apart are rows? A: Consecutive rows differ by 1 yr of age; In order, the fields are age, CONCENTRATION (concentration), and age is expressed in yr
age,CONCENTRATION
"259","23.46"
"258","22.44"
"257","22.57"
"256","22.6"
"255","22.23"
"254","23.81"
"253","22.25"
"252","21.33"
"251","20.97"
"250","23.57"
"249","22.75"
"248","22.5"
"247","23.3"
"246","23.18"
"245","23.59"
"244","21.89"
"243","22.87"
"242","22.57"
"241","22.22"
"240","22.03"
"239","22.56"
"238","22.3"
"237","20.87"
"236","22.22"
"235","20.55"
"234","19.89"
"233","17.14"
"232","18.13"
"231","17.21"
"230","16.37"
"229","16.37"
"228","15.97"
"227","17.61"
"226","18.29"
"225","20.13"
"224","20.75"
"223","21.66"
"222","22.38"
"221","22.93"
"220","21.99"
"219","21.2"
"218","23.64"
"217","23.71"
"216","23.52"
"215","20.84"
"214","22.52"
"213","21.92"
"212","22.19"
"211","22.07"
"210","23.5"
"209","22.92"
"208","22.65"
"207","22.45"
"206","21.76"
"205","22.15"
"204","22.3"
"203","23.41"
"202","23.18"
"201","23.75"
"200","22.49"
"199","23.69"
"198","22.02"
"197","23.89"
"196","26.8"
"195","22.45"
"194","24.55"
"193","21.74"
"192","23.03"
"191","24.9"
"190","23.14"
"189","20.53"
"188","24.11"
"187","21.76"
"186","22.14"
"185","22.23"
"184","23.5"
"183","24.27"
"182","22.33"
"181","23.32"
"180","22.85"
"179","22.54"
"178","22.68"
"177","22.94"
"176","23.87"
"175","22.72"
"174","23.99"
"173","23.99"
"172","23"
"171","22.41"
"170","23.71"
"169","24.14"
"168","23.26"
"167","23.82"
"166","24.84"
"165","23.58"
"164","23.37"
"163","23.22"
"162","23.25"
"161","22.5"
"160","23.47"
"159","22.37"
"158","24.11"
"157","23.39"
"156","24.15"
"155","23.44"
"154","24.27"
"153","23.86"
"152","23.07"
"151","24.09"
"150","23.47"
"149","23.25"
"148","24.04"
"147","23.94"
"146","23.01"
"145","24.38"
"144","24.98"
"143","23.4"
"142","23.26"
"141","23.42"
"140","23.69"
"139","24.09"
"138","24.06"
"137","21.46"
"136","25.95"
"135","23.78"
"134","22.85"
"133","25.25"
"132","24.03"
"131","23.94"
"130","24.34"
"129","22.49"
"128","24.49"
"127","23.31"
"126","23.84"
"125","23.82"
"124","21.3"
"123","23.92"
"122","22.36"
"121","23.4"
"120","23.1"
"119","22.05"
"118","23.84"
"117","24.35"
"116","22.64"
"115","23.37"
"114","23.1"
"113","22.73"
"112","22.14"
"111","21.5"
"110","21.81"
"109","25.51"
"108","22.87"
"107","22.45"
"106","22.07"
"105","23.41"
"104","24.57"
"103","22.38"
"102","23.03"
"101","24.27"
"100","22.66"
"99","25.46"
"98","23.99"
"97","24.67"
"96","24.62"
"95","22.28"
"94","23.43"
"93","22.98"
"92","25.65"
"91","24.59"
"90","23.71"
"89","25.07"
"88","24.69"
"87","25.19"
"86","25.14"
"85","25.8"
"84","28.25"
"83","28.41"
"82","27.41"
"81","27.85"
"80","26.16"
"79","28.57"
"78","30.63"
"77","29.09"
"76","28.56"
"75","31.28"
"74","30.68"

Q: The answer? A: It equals 0.97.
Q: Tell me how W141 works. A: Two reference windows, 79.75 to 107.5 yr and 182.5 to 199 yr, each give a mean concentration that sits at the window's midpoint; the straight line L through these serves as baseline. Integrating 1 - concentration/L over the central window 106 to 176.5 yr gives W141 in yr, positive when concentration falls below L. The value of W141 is 1.4 yr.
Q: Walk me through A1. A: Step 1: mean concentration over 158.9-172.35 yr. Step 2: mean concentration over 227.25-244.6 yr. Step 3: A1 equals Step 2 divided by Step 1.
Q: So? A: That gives 0.86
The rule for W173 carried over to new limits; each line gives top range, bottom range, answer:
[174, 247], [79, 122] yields 0.91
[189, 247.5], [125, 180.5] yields 0.92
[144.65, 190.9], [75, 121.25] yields 0.95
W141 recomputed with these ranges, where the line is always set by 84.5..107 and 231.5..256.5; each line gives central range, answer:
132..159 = -0.5 yr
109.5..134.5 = 0.5 yr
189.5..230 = 0.6 yr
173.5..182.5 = -0.1 yr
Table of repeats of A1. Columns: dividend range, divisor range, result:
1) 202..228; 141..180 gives 0.93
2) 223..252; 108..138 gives 0.89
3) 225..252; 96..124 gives 0.89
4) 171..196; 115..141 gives 0.98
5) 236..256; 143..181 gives 0.96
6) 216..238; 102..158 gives 0.86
